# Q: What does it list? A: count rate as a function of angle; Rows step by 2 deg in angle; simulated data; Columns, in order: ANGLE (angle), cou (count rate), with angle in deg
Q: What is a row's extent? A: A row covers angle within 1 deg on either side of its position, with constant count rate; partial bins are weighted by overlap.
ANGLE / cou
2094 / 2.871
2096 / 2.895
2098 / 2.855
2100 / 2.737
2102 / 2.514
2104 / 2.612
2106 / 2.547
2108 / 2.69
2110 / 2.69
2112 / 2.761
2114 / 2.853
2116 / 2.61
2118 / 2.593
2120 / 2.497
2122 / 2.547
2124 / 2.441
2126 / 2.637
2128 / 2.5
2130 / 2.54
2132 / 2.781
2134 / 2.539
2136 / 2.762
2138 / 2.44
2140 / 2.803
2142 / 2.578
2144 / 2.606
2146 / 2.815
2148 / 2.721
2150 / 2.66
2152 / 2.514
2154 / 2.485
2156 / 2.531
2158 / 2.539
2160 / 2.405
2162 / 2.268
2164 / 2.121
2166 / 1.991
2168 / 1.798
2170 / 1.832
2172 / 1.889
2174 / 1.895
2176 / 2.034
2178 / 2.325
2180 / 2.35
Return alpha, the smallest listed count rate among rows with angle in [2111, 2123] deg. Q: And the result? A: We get 2.497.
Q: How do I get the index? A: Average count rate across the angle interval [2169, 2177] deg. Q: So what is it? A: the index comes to 1.91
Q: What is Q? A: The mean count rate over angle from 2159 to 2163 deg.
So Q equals 2.34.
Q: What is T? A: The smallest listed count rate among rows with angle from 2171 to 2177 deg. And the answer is 1.889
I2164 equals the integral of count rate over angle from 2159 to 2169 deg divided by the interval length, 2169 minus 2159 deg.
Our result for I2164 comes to 2.12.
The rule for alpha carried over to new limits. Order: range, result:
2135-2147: 2.44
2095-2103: 2.514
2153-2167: 1.991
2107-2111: 2.69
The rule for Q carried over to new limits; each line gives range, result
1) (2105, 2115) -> 2.71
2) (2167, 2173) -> 1.84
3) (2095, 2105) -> 2.72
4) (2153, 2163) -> 2.45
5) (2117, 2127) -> 2.54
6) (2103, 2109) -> 2.62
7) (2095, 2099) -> 2.88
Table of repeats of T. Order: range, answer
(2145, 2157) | 2.485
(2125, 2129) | 2.5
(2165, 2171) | 1.798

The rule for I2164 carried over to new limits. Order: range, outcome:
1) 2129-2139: 2.61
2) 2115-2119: 2.6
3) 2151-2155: 2.5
